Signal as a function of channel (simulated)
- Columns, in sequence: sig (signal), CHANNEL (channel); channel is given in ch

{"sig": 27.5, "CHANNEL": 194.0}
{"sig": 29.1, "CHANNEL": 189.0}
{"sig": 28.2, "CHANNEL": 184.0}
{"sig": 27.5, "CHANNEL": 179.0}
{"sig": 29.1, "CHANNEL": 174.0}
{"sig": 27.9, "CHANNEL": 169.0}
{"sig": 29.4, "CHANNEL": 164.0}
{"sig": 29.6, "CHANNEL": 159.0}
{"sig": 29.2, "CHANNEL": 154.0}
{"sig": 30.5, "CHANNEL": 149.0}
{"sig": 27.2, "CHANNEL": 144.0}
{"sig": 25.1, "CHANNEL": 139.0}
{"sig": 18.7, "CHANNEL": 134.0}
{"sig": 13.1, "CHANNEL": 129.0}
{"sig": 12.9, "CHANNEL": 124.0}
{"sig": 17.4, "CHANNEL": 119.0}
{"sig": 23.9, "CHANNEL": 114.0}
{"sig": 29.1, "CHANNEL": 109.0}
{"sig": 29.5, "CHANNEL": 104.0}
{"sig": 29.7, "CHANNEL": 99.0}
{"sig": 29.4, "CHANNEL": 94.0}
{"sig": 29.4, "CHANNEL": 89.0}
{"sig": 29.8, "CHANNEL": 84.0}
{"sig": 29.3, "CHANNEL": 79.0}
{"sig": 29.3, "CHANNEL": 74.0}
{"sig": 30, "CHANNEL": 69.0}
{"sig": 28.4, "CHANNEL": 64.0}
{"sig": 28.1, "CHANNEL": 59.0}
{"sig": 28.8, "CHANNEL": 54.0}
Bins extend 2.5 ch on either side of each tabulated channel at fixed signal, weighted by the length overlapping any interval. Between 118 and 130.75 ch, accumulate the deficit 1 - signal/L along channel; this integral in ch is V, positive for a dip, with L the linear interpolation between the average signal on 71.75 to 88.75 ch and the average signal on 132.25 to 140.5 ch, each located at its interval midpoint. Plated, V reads 5.0 ch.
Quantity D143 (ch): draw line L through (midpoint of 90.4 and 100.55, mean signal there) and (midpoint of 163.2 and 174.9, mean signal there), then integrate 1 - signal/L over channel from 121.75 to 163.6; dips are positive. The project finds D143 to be 7.6 ch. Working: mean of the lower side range 29.5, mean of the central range 23.7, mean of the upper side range 28.7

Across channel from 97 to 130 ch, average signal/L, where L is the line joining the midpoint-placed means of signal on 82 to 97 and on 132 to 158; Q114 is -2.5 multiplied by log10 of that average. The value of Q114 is 0.250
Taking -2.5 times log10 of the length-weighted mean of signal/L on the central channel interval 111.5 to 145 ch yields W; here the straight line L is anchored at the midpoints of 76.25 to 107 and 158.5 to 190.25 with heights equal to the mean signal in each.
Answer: 0.44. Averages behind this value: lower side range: 29.5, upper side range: 28.6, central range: 19.4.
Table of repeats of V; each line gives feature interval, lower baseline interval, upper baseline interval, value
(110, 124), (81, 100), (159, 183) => 4.34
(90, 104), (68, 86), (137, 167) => -0.11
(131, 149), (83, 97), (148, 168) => 3.15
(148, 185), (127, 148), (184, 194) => -4.94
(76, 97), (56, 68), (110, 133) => -4.77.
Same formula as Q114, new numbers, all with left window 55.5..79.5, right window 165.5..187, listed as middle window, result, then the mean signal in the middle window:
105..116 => 0.065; 27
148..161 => -0.048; 29.7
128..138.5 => 0.497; 18.1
